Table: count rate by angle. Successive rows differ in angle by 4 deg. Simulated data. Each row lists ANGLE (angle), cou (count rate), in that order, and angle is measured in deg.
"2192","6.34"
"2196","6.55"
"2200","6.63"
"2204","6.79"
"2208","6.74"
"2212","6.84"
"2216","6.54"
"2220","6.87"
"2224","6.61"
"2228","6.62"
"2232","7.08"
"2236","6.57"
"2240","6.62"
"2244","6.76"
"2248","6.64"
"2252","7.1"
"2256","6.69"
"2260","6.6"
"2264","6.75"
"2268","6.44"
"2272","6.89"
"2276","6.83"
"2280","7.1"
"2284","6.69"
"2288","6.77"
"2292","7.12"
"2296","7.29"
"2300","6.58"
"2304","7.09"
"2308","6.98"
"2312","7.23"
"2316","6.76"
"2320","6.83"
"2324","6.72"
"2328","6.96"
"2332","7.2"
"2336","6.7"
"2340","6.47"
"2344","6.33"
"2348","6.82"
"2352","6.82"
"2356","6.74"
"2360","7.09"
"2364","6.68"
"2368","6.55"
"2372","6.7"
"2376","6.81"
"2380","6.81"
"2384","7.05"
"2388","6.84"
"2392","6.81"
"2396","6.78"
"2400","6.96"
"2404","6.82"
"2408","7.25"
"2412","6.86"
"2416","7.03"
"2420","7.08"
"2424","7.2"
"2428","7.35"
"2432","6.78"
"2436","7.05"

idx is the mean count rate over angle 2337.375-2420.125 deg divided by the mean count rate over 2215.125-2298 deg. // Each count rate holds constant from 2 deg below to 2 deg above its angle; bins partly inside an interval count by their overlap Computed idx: 1.0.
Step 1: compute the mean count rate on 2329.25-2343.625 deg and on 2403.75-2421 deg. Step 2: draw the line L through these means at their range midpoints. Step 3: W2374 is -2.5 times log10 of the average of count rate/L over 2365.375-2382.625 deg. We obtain 0.02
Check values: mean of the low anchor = 6.75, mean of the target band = 6.73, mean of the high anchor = 7.02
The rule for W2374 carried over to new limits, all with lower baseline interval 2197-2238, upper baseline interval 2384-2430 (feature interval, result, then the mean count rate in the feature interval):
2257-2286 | 0.01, 6.75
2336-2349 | 0.06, 6.54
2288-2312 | -0.03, 7.01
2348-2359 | 0.02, 6.82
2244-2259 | 0.00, 6.79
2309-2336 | -0.01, 6.93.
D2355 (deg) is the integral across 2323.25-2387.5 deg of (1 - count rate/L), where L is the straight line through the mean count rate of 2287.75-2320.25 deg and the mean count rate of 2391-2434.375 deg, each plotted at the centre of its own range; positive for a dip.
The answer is 1.9 deg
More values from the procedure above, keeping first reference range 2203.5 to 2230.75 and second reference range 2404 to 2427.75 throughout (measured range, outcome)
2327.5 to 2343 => 0.3 deg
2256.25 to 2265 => 0.2 deg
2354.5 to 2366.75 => 0.3 deg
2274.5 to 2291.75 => -0.1 deg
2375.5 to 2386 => 0.2 deg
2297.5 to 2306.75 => 0.0 deg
